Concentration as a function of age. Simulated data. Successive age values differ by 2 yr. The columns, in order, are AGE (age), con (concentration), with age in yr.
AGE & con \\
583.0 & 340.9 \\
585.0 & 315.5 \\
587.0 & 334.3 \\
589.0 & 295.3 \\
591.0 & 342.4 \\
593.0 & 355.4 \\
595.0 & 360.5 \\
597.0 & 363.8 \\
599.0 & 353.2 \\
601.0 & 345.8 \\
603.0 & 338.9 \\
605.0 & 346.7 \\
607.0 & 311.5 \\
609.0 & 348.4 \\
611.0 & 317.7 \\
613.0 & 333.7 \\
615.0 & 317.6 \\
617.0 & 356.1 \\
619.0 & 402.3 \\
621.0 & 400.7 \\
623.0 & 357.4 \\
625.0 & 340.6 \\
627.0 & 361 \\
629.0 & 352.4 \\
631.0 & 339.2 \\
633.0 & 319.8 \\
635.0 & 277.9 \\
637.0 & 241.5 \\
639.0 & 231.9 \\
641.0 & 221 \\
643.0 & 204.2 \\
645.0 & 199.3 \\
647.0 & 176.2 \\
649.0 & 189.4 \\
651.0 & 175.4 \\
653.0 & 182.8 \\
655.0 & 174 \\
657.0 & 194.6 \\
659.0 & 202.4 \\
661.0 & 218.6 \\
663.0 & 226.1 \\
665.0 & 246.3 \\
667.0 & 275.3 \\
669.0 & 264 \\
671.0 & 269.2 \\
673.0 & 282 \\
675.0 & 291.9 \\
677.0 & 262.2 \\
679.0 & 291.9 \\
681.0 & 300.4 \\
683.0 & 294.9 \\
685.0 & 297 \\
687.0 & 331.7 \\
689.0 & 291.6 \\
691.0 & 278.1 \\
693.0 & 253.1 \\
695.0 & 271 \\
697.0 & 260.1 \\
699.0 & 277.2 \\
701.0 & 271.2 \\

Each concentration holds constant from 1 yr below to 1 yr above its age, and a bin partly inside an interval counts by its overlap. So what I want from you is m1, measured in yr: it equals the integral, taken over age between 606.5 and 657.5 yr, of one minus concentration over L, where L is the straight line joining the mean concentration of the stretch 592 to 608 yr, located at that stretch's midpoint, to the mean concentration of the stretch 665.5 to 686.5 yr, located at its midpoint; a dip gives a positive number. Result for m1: 6.4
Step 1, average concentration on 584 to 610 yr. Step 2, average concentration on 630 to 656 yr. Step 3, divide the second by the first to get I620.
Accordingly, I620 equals 0.66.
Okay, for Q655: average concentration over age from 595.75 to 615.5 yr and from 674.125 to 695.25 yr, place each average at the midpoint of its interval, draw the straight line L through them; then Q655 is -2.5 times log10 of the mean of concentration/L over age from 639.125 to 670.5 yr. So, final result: 0.40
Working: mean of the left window 339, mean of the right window 288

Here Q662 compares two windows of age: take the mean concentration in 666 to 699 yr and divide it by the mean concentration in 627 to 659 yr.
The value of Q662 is 1.2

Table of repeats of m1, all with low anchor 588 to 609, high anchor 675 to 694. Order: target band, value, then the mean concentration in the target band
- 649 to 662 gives 4.90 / 191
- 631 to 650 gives 4.91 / 235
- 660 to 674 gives 2.11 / 254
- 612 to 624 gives -1.15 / 361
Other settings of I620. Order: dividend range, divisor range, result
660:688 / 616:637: 0.80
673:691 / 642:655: 1.57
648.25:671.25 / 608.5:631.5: 0.61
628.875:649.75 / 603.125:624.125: 0.71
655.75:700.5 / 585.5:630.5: 0.77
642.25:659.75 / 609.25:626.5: 0.53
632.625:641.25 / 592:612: 0.75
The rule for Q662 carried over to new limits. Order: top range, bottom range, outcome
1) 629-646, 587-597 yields 0.76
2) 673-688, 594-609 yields 0.85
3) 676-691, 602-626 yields 0.85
